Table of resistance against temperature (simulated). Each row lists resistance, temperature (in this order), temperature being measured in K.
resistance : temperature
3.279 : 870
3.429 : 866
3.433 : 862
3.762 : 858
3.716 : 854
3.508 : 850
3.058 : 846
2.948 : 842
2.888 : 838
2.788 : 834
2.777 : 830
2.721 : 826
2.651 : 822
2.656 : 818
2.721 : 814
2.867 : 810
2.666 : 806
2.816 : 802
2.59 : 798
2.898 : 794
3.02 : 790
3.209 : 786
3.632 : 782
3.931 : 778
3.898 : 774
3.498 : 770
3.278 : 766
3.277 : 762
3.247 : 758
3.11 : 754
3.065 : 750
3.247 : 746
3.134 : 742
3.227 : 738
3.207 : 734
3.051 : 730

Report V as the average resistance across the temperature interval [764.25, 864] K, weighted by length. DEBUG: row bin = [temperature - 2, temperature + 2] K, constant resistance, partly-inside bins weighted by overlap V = 3.12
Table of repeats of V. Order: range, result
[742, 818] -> 3.15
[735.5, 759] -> 3.17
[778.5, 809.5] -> 3.02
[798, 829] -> 2.72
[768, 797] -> 3.41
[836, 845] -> 2.93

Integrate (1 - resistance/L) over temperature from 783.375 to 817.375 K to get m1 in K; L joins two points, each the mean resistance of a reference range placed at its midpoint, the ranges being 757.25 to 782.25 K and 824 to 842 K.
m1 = 3.58 K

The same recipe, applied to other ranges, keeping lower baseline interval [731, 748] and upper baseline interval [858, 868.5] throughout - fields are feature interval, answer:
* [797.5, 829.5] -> 6.2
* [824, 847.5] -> 3.9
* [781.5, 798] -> 1.2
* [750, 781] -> -1.8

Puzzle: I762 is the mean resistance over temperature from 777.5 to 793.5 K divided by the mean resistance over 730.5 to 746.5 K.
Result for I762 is 1.05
